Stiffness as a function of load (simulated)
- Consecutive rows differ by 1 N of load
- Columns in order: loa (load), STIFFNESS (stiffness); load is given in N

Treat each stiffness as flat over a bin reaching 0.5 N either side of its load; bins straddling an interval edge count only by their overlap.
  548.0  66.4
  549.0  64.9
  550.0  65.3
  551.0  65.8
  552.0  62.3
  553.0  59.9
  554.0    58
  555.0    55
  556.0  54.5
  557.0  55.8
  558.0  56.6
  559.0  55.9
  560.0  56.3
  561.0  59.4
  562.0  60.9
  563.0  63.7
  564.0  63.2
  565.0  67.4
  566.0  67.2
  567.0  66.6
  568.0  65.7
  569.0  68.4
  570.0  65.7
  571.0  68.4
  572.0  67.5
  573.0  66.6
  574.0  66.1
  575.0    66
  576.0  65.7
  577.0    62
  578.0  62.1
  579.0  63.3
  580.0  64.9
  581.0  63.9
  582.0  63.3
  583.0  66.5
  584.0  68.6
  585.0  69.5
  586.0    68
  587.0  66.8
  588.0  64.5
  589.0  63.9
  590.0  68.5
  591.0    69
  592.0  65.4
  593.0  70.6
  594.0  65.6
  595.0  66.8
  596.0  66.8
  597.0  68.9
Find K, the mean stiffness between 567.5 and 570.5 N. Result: 66.6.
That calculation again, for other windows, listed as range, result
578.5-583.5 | 64.4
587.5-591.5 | 66.5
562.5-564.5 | 63.5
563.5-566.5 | 65.9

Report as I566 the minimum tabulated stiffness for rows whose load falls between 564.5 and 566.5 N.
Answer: 67.2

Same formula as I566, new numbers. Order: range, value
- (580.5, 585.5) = 63.3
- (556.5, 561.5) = 55.8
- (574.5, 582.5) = 62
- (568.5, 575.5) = 65.7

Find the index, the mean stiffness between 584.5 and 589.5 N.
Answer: 66.5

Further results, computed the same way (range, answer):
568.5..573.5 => 67.3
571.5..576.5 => 66.4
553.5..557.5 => 55.8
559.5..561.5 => 57.8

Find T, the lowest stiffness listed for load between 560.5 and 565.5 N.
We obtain 59.4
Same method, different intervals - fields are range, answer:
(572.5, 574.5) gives 66.1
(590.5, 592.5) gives 65.4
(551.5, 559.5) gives 54.5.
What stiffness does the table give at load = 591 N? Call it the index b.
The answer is 69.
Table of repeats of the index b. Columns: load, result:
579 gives 63.3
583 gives 66.5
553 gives 59.9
